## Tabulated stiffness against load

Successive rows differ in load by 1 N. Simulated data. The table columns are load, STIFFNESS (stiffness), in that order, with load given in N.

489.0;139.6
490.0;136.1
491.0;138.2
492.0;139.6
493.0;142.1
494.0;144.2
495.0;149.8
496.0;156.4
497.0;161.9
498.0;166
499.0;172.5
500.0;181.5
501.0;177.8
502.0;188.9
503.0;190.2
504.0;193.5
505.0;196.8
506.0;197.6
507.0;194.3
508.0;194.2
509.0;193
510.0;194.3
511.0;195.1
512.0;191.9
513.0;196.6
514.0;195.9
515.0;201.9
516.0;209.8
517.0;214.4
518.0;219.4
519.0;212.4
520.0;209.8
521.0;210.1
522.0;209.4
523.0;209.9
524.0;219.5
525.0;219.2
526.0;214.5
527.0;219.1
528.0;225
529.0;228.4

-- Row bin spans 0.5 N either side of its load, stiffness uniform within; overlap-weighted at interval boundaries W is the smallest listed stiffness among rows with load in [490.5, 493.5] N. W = 138.2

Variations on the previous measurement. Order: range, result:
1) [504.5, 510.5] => 193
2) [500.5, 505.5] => 177.8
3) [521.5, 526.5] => 209.4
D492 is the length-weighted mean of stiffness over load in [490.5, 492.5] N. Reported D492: 139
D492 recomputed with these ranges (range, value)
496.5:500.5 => 170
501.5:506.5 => 193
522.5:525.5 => 216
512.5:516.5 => 201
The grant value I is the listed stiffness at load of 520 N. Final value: 209.8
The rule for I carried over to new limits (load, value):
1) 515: 201.9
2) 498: 166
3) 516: 209.8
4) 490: 136.1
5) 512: 191.9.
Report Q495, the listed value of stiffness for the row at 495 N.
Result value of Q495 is 149.8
